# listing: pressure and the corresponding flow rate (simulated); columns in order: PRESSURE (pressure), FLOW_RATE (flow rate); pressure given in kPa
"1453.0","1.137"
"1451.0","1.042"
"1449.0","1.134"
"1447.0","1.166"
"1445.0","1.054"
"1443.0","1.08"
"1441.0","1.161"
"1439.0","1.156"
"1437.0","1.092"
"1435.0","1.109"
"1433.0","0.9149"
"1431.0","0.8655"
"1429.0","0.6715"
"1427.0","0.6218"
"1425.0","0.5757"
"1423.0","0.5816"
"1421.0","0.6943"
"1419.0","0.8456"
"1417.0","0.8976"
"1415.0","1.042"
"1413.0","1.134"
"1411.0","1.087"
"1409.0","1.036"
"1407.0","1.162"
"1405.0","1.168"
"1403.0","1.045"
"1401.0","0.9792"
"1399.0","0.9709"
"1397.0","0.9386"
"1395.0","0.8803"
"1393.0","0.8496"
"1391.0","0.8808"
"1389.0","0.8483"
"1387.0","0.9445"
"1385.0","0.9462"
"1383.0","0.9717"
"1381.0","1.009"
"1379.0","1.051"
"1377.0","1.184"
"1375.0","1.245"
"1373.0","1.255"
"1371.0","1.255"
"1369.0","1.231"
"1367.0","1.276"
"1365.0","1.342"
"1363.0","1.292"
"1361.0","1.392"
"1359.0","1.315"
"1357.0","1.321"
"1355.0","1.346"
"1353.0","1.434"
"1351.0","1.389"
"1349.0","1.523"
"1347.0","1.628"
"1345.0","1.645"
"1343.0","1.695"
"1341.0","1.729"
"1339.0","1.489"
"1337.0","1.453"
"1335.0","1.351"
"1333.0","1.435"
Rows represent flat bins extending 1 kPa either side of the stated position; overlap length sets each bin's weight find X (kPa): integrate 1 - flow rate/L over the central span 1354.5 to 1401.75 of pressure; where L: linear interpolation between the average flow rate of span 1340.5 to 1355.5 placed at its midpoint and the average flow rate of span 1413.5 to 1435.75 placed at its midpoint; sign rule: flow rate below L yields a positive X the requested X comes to 5.7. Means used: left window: 1.55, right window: 0.806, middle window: 1.11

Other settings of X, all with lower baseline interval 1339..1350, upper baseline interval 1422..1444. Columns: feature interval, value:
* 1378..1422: 7.1 kPa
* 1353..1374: 2.3 kPa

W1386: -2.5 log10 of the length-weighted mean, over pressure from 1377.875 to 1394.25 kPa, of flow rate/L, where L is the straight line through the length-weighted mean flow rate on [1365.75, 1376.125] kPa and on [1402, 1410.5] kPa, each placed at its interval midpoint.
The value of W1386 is 0.26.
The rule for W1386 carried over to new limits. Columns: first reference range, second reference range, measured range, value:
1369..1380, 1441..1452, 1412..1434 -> 0.374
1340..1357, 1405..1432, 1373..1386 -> 0.153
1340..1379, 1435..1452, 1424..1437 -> 0.372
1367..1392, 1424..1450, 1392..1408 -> 0.041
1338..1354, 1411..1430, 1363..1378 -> 0.048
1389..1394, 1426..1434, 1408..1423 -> -0.165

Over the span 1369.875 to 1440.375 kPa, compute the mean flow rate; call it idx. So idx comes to 0.97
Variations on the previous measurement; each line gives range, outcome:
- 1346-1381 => 1.31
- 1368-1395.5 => 1.04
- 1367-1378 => 1.24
